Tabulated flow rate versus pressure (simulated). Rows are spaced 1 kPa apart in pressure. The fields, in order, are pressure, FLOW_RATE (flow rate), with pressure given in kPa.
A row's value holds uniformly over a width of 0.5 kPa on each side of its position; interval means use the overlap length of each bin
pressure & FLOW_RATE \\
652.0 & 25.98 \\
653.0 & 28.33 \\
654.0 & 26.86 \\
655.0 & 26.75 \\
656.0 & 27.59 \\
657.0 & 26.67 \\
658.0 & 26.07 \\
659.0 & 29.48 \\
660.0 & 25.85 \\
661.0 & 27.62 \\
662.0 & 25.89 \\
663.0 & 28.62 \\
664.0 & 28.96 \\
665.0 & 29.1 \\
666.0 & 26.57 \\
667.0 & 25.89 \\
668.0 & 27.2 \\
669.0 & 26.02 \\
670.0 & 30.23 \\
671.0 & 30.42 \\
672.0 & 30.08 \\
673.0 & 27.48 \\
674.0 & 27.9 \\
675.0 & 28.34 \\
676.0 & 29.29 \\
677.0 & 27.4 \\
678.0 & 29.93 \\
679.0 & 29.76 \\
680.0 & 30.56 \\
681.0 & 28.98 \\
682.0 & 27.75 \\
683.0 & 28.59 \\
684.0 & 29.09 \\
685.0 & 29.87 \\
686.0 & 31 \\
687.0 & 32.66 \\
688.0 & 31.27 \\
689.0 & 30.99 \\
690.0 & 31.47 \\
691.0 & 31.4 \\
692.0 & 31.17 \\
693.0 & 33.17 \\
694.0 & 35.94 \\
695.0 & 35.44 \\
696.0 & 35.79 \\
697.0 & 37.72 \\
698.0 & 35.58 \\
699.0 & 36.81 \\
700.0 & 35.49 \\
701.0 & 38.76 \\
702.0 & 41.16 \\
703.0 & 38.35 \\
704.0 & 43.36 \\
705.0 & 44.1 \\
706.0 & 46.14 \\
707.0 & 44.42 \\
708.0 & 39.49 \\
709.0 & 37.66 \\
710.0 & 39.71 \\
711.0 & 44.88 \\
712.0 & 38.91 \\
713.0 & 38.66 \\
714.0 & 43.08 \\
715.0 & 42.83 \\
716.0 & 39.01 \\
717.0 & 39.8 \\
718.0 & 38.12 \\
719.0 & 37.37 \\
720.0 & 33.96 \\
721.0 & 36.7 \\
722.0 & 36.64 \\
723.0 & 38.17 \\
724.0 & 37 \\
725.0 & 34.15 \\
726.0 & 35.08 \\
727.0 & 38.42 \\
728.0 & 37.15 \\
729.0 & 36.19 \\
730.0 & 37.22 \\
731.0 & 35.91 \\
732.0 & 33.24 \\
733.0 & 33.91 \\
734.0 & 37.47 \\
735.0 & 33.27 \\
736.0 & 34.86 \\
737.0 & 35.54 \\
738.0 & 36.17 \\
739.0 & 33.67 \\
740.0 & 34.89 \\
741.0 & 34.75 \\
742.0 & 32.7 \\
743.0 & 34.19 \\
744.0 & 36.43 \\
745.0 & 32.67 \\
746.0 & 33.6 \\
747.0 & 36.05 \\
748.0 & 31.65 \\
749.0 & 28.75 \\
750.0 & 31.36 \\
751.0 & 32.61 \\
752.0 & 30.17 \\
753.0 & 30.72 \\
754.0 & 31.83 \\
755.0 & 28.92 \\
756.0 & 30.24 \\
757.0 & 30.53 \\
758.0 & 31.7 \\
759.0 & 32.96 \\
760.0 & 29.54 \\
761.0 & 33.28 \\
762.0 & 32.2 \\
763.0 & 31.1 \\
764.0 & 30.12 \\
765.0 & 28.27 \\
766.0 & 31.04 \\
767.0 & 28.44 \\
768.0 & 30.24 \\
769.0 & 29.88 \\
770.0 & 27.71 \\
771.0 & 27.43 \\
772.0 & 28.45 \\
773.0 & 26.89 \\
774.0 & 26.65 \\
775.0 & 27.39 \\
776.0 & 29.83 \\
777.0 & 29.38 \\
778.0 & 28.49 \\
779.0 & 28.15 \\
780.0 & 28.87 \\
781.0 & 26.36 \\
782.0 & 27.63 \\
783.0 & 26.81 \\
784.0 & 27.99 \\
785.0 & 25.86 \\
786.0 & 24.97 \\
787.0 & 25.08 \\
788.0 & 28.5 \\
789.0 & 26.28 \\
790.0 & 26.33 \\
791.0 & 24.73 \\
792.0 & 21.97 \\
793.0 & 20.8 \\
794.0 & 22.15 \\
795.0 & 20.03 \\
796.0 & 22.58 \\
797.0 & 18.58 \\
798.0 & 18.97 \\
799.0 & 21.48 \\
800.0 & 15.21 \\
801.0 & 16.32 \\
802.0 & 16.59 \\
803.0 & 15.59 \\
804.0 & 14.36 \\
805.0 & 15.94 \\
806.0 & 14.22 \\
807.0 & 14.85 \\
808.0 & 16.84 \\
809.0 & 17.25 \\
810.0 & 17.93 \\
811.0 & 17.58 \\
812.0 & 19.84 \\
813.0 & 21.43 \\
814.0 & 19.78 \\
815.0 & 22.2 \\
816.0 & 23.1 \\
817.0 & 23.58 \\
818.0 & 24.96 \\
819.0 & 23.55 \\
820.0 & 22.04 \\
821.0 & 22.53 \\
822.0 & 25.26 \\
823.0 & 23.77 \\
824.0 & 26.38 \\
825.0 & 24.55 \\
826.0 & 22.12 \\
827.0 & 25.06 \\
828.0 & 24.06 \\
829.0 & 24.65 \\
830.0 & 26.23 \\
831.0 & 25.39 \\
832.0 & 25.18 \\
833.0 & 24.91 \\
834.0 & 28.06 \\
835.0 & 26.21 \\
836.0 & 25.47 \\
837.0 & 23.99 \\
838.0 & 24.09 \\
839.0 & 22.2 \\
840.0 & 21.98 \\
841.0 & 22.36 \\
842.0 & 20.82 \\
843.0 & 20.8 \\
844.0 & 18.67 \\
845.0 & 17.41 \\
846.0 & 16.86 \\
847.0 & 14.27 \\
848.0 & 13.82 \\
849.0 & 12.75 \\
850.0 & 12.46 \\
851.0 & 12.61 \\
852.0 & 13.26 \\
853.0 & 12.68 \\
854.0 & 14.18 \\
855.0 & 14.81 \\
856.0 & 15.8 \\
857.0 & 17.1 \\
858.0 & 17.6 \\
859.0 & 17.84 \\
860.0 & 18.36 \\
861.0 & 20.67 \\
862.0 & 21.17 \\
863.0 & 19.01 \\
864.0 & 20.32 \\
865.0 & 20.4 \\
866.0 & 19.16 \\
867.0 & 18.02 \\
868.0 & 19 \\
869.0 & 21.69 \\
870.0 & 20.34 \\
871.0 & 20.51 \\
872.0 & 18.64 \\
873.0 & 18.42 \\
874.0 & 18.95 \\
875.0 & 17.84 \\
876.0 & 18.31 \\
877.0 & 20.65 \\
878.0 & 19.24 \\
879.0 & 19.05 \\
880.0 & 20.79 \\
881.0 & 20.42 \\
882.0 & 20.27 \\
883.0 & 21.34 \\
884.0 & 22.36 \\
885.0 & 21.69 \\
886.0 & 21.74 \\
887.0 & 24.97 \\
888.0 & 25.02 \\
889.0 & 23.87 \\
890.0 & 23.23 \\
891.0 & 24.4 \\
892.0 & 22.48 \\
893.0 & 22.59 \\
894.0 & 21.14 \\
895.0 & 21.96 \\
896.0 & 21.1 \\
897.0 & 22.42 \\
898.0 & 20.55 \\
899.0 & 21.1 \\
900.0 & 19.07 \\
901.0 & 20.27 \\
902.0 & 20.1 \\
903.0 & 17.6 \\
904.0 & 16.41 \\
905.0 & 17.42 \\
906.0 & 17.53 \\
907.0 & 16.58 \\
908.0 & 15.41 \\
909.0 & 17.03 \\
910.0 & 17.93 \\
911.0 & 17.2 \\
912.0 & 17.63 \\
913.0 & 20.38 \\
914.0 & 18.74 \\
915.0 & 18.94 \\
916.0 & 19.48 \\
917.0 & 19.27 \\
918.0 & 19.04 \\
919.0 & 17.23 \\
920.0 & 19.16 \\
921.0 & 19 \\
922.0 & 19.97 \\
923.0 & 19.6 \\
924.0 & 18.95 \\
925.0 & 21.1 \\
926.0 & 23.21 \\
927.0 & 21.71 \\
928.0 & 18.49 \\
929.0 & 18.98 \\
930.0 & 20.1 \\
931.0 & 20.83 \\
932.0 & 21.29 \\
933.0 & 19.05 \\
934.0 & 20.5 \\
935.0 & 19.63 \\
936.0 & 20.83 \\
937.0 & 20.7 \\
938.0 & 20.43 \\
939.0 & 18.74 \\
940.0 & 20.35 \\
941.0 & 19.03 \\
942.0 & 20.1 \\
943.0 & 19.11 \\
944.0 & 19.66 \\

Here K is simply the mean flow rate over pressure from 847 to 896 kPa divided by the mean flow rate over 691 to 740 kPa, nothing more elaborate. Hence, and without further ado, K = 0.5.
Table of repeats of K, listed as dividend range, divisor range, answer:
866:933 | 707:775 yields 0.59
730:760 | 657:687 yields 1.16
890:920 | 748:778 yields 0.65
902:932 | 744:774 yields 0.61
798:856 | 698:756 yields 0.55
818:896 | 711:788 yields 0.63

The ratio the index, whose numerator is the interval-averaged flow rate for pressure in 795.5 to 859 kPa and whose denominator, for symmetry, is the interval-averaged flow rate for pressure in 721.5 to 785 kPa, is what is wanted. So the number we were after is 0.6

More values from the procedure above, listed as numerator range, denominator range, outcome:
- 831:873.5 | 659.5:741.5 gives 0.56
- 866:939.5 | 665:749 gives 0.58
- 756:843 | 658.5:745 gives 0.71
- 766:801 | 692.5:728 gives 0.66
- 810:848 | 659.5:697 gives 0.76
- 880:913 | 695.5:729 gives 0.52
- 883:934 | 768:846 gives 0.87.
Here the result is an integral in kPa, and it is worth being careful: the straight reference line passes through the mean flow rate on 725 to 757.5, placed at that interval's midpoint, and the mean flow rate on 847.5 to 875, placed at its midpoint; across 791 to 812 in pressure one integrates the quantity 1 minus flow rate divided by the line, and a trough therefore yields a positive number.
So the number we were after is 6.1 kPa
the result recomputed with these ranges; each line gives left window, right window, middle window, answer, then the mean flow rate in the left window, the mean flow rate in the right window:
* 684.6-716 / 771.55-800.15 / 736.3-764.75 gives -2.08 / 37.4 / 25.2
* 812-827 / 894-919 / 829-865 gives 3.93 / 23.2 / 18.9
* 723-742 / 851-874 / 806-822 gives 2.61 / 35.5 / 18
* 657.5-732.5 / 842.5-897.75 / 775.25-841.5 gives 3.84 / 33.9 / 19.2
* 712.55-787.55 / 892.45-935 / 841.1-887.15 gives 9.60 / 32.5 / 19.4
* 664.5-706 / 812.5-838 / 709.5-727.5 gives -4.87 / 32.2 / 24.2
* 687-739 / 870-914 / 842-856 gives 5.22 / 37.2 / 20.1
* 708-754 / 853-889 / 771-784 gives 1.10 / 35.9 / 19.6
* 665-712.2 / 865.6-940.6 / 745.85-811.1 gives 5.02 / 33.4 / 20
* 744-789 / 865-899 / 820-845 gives 0.91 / 29.6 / 21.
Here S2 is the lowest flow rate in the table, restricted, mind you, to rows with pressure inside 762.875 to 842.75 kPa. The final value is 14.22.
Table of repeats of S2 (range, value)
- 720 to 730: 33.96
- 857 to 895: 17.1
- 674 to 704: 27.4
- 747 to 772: 27.43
